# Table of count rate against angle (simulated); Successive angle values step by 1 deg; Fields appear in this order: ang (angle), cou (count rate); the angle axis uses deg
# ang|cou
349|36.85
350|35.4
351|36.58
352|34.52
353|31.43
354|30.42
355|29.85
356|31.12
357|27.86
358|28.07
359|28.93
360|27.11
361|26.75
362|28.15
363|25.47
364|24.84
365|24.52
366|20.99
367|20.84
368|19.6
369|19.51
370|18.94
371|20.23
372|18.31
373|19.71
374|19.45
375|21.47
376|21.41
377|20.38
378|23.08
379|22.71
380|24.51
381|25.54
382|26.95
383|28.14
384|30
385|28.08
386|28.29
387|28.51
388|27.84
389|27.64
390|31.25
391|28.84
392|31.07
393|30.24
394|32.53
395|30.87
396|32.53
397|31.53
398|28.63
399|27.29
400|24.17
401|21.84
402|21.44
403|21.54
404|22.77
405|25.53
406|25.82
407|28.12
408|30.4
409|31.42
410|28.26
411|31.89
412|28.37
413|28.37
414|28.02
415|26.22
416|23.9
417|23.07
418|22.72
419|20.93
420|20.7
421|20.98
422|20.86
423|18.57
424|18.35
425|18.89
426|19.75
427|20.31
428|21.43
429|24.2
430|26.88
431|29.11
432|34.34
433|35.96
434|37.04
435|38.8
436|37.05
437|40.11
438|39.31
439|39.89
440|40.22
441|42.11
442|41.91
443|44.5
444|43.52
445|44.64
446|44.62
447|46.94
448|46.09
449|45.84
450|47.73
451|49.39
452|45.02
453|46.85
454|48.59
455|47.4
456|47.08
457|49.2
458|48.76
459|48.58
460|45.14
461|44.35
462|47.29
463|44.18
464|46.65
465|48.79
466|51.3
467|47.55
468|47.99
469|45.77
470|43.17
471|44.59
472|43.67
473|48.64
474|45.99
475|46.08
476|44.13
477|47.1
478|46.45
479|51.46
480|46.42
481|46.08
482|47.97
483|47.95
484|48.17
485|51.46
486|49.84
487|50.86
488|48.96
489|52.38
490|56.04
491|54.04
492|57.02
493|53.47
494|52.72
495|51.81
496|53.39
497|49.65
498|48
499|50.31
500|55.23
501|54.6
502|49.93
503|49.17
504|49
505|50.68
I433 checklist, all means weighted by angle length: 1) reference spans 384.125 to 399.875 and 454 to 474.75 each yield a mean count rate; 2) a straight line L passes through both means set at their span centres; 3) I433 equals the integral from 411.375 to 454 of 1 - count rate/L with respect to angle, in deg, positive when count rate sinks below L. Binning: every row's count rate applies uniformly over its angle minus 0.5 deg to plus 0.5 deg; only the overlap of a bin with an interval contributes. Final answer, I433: 7.0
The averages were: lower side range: 29.6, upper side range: 46.8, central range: 33.4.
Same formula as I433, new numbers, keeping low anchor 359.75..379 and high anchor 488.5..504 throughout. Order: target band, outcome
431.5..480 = -2.46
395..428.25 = 7.30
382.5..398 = -1.55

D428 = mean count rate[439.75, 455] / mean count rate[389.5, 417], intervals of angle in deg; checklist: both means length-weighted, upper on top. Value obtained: 1.6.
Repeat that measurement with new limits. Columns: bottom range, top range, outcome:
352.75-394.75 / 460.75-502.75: 1.91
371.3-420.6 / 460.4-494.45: 1.85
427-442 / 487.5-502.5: 1.52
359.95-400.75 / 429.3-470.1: 1.71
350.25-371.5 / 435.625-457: 1.67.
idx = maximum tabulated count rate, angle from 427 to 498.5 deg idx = 57.02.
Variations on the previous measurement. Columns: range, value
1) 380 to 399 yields 32.53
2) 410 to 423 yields 31.89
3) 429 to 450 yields 47.73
